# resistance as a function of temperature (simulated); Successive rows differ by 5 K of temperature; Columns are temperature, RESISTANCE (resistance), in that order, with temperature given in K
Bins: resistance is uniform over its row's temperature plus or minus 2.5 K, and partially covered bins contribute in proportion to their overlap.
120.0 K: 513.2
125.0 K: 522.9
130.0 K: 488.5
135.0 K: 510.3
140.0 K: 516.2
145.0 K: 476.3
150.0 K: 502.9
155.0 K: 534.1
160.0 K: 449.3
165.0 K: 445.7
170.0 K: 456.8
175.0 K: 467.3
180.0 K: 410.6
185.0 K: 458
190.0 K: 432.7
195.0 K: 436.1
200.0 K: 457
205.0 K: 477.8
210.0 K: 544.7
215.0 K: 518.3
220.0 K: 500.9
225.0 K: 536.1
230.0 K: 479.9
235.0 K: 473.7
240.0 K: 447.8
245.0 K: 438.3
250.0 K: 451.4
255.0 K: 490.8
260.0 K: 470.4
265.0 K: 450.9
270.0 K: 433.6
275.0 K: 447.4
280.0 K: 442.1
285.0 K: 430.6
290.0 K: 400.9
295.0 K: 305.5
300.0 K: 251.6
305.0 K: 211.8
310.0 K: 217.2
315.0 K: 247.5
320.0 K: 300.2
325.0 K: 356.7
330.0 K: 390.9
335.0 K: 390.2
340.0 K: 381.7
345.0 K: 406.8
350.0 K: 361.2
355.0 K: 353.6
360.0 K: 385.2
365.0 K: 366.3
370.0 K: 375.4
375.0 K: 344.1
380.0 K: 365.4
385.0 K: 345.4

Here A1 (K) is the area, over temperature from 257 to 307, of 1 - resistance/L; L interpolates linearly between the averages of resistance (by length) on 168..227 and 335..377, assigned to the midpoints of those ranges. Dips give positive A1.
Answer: 4.1 K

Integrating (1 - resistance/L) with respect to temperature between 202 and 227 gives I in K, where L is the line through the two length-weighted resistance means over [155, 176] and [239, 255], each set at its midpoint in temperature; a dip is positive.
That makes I -3.1 K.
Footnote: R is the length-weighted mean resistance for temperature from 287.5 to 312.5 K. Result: 277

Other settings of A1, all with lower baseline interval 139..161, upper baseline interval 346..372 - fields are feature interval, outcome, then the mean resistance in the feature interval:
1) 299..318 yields 8.00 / 232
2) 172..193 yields 1.56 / 442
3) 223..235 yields -1.34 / 500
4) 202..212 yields -0.95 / 507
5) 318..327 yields 1.47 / 328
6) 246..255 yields -0.49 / 460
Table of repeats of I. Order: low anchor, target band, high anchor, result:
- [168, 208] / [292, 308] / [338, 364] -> 5.6 K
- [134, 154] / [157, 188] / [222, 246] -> 2.9 K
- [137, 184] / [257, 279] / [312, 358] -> -2.8 K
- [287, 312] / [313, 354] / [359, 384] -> -4.3 K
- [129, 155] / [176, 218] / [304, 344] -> -2.0 K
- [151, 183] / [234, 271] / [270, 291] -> -1.5 K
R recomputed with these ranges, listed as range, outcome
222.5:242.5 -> 484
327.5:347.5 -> 392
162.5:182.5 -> 445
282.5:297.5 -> 379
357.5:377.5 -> 368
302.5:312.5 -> 214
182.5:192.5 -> 445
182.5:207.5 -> 452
